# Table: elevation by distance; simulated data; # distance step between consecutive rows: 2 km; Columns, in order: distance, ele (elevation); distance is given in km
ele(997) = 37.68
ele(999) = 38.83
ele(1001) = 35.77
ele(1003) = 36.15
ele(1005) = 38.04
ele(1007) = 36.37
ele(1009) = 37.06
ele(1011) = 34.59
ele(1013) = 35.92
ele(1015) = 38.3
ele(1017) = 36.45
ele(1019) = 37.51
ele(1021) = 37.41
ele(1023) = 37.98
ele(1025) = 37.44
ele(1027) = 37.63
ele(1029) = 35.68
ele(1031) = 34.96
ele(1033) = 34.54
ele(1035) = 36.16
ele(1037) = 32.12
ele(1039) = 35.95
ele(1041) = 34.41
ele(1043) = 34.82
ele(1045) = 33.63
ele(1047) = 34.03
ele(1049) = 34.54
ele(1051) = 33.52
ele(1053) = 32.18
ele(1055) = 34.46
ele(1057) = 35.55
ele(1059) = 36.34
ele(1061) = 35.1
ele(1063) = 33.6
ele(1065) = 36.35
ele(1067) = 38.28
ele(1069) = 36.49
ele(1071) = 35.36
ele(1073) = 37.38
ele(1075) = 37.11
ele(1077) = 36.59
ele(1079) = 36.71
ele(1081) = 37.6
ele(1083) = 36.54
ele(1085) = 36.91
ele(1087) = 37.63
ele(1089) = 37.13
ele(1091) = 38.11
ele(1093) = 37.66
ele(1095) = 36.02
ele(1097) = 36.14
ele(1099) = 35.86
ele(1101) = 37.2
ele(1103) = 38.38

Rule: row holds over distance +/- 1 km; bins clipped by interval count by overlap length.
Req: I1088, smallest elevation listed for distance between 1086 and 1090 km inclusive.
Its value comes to 37.13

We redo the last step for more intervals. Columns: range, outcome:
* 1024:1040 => 32.12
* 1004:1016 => 34.59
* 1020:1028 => 37.41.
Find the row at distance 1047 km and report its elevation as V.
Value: 34.03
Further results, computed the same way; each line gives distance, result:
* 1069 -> 36.49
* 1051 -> 33.52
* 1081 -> 37.6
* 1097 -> 36.14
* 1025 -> 37.44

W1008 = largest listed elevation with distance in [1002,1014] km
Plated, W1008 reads 38.04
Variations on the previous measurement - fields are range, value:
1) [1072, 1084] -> 37.6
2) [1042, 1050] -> 34.82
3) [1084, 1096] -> 38.11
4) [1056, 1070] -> 38.28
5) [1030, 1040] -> 36.16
